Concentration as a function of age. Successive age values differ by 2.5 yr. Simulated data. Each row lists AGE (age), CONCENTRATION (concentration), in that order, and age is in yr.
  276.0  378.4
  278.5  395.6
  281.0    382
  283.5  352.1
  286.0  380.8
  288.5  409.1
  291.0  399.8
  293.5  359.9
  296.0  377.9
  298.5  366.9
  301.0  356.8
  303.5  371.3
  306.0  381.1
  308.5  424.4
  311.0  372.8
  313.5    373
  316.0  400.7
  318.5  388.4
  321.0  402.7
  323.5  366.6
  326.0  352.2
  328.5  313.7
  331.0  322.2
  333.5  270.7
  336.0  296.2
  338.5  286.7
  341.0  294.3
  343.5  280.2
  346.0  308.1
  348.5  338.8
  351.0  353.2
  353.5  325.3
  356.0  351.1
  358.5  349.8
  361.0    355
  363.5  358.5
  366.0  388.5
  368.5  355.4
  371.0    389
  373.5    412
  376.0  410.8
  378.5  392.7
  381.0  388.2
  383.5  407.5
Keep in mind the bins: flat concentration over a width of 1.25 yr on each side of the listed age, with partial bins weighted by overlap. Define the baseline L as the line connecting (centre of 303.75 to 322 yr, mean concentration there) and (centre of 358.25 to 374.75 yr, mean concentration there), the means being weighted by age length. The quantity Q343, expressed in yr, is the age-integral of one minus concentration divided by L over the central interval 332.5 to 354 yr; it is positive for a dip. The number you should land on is 4.3 yr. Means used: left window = 391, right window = 374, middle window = 306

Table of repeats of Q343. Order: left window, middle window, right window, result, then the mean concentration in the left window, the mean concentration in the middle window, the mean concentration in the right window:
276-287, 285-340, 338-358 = -1.7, 378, 362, 320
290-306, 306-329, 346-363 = -1.1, 372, 379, 343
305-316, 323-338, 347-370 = 2.3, 389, 316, 353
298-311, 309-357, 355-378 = 5.1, 380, 338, 375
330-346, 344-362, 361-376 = -0.1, 293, 337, 381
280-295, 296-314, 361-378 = 0.1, 381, 378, 384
